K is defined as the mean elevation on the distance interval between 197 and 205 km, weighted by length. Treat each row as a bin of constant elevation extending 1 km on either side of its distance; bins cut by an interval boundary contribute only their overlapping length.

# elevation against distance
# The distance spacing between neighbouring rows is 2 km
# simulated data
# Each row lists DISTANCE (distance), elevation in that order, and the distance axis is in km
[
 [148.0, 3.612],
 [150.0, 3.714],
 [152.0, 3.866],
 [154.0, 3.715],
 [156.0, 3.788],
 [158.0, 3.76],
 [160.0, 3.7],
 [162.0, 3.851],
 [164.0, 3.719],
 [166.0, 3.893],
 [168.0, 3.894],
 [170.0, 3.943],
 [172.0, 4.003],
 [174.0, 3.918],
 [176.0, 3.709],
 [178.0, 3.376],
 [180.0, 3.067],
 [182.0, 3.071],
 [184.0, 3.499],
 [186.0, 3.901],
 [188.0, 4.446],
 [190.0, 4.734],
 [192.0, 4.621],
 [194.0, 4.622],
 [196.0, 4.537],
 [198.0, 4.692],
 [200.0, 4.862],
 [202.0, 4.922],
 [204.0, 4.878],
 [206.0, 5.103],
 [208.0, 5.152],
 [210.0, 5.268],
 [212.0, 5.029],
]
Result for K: 4.84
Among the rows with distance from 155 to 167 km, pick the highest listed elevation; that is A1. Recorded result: 3.893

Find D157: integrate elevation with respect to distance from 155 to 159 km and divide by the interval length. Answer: 3.77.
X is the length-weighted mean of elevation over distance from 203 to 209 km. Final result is 5.04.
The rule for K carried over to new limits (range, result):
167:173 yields 3.95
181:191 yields 3.93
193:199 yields 4.62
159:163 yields 3.78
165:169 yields 3.89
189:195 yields 4.66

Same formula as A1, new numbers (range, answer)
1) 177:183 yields 3.376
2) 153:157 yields 3.788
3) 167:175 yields 4.003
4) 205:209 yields 5.152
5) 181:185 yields 3.499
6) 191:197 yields 4.622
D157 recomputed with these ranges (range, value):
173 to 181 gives 3.52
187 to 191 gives 4.59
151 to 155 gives 3.79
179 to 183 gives 3.07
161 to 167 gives 3.82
